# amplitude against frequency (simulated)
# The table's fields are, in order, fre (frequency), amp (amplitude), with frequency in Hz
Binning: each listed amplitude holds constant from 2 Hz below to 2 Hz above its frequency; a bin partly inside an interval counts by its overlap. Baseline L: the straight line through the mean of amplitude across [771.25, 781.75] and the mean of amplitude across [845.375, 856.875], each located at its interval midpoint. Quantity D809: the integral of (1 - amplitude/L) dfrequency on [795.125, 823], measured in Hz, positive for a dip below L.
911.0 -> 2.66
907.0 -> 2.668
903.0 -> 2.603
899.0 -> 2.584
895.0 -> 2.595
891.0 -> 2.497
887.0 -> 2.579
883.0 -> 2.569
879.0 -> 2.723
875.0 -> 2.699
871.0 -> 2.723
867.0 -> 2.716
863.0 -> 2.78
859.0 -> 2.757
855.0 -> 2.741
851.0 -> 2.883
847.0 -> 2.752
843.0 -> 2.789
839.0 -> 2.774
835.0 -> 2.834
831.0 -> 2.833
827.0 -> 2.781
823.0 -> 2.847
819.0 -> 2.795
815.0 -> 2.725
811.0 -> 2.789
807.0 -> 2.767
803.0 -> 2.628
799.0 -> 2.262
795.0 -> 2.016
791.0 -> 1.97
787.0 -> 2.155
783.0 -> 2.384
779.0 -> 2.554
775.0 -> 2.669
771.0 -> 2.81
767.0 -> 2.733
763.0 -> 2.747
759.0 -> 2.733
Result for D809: 0.7 Hz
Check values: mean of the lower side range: 2.63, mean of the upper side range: 2.79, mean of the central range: 2.63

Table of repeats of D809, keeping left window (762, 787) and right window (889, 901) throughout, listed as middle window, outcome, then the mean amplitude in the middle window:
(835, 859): -1.97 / 2.79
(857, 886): -1.55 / 2.71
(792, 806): 1.54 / 2.31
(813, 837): -2.01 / 2.8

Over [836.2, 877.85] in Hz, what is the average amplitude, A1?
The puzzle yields 2.76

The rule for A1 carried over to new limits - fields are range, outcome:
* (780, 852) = 2.61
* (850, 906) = 2.67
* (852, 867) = 2.76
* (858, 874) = 2.74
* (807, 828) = 2.79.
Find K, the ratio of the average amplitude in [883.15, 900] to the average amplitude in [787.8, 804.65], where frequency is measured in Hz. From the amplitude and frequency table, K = 1.16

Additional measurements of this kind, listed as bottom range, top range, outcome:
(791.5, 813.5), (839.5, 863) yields 1.13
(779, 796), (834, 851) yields 1.28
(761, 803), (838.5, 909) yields 1.10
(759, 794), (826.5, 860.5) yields 1.12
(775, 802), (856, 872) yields 1.21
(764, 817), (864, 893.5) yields 1.06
